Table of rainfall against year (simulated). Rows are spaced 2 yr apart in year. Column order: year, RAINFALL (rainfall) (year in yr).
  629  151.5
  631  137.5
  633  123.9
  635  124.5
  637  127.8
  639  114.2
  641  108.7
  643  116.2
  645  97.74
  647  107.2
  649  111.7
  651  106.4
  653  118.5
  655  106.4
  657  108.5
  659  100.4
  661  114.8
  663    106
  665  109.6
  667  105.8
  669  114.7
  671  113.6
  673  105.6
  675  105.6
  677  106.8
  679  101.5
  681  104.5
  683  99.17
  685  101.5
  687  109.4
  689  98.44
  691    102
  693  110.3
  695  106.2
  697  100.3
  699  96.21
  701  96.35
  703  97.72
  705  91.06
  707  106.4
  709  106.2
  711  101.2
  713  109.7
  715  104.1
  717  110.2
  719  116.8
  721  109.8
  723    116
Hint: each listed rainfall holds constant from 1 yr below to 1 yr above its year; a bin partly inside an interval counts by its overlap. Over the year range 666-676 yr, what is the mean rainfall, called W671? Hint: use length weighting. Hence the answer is 109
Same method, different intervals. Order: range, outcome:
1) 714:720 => 110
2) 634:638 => 126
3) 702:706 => 94.4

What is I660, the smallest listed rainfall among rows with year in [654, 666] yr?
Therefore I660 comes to 100.4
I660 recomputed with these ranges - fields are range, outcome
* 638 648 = 97.74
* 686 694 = 98.44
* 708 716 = 101.2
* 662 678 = 105.6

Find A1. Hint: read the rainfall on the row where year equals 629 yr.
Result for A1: 151.5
